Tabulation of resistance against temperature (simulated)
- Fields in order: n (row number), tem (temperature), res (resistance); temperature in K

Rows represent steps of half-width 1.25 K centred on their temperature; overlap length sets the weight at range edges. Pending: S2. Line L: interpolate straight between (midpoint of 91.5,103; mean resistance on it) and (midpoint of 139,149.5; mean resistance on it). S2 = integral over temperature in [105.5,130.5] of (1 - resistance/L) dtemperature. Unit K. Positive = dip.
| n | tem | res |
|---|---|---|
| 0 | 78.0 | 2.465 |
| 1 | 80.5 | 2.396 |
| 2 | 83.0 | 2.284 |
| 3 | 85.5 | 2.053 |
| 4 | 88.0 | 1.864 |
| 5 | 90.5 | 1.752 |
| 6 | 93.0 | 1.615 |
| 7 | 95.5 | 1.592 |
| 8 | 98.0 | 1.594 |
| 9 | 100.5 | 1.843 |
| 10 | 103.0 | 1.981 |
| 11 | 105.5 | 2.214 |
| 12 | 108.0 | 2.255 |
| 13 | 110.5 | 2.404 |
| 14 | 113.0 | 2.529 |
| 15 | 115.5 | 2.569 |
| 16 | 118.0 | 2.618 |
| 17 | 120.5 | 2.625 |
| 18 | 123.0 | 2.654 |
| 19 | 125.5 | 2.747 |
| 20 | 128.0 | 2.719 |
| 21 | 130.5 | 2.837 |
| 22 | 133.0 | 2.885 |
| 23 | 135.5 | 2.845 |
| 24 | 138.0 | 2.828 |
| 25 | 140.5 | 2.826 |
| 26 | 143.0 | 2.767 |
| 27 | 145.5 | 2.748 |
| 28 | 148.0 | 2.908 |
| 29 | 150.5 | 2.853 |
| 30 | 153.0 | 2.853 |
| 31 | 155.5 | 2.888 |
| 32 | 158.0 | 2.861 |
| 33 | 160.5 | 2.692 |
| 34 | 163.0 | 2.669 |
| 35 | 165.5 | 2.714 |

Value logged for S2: -4.3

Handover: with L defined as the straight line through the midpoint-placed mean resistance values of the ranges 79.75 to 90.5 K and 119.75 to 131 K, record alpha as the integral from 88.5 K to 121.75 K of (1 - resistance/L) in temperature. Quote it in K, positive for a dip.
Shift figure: 4.1 K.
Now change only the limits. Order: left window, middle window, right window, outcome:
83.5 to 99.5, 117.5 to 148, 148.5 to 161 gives -3.8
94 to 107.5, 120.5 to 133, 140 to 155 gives -1.8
